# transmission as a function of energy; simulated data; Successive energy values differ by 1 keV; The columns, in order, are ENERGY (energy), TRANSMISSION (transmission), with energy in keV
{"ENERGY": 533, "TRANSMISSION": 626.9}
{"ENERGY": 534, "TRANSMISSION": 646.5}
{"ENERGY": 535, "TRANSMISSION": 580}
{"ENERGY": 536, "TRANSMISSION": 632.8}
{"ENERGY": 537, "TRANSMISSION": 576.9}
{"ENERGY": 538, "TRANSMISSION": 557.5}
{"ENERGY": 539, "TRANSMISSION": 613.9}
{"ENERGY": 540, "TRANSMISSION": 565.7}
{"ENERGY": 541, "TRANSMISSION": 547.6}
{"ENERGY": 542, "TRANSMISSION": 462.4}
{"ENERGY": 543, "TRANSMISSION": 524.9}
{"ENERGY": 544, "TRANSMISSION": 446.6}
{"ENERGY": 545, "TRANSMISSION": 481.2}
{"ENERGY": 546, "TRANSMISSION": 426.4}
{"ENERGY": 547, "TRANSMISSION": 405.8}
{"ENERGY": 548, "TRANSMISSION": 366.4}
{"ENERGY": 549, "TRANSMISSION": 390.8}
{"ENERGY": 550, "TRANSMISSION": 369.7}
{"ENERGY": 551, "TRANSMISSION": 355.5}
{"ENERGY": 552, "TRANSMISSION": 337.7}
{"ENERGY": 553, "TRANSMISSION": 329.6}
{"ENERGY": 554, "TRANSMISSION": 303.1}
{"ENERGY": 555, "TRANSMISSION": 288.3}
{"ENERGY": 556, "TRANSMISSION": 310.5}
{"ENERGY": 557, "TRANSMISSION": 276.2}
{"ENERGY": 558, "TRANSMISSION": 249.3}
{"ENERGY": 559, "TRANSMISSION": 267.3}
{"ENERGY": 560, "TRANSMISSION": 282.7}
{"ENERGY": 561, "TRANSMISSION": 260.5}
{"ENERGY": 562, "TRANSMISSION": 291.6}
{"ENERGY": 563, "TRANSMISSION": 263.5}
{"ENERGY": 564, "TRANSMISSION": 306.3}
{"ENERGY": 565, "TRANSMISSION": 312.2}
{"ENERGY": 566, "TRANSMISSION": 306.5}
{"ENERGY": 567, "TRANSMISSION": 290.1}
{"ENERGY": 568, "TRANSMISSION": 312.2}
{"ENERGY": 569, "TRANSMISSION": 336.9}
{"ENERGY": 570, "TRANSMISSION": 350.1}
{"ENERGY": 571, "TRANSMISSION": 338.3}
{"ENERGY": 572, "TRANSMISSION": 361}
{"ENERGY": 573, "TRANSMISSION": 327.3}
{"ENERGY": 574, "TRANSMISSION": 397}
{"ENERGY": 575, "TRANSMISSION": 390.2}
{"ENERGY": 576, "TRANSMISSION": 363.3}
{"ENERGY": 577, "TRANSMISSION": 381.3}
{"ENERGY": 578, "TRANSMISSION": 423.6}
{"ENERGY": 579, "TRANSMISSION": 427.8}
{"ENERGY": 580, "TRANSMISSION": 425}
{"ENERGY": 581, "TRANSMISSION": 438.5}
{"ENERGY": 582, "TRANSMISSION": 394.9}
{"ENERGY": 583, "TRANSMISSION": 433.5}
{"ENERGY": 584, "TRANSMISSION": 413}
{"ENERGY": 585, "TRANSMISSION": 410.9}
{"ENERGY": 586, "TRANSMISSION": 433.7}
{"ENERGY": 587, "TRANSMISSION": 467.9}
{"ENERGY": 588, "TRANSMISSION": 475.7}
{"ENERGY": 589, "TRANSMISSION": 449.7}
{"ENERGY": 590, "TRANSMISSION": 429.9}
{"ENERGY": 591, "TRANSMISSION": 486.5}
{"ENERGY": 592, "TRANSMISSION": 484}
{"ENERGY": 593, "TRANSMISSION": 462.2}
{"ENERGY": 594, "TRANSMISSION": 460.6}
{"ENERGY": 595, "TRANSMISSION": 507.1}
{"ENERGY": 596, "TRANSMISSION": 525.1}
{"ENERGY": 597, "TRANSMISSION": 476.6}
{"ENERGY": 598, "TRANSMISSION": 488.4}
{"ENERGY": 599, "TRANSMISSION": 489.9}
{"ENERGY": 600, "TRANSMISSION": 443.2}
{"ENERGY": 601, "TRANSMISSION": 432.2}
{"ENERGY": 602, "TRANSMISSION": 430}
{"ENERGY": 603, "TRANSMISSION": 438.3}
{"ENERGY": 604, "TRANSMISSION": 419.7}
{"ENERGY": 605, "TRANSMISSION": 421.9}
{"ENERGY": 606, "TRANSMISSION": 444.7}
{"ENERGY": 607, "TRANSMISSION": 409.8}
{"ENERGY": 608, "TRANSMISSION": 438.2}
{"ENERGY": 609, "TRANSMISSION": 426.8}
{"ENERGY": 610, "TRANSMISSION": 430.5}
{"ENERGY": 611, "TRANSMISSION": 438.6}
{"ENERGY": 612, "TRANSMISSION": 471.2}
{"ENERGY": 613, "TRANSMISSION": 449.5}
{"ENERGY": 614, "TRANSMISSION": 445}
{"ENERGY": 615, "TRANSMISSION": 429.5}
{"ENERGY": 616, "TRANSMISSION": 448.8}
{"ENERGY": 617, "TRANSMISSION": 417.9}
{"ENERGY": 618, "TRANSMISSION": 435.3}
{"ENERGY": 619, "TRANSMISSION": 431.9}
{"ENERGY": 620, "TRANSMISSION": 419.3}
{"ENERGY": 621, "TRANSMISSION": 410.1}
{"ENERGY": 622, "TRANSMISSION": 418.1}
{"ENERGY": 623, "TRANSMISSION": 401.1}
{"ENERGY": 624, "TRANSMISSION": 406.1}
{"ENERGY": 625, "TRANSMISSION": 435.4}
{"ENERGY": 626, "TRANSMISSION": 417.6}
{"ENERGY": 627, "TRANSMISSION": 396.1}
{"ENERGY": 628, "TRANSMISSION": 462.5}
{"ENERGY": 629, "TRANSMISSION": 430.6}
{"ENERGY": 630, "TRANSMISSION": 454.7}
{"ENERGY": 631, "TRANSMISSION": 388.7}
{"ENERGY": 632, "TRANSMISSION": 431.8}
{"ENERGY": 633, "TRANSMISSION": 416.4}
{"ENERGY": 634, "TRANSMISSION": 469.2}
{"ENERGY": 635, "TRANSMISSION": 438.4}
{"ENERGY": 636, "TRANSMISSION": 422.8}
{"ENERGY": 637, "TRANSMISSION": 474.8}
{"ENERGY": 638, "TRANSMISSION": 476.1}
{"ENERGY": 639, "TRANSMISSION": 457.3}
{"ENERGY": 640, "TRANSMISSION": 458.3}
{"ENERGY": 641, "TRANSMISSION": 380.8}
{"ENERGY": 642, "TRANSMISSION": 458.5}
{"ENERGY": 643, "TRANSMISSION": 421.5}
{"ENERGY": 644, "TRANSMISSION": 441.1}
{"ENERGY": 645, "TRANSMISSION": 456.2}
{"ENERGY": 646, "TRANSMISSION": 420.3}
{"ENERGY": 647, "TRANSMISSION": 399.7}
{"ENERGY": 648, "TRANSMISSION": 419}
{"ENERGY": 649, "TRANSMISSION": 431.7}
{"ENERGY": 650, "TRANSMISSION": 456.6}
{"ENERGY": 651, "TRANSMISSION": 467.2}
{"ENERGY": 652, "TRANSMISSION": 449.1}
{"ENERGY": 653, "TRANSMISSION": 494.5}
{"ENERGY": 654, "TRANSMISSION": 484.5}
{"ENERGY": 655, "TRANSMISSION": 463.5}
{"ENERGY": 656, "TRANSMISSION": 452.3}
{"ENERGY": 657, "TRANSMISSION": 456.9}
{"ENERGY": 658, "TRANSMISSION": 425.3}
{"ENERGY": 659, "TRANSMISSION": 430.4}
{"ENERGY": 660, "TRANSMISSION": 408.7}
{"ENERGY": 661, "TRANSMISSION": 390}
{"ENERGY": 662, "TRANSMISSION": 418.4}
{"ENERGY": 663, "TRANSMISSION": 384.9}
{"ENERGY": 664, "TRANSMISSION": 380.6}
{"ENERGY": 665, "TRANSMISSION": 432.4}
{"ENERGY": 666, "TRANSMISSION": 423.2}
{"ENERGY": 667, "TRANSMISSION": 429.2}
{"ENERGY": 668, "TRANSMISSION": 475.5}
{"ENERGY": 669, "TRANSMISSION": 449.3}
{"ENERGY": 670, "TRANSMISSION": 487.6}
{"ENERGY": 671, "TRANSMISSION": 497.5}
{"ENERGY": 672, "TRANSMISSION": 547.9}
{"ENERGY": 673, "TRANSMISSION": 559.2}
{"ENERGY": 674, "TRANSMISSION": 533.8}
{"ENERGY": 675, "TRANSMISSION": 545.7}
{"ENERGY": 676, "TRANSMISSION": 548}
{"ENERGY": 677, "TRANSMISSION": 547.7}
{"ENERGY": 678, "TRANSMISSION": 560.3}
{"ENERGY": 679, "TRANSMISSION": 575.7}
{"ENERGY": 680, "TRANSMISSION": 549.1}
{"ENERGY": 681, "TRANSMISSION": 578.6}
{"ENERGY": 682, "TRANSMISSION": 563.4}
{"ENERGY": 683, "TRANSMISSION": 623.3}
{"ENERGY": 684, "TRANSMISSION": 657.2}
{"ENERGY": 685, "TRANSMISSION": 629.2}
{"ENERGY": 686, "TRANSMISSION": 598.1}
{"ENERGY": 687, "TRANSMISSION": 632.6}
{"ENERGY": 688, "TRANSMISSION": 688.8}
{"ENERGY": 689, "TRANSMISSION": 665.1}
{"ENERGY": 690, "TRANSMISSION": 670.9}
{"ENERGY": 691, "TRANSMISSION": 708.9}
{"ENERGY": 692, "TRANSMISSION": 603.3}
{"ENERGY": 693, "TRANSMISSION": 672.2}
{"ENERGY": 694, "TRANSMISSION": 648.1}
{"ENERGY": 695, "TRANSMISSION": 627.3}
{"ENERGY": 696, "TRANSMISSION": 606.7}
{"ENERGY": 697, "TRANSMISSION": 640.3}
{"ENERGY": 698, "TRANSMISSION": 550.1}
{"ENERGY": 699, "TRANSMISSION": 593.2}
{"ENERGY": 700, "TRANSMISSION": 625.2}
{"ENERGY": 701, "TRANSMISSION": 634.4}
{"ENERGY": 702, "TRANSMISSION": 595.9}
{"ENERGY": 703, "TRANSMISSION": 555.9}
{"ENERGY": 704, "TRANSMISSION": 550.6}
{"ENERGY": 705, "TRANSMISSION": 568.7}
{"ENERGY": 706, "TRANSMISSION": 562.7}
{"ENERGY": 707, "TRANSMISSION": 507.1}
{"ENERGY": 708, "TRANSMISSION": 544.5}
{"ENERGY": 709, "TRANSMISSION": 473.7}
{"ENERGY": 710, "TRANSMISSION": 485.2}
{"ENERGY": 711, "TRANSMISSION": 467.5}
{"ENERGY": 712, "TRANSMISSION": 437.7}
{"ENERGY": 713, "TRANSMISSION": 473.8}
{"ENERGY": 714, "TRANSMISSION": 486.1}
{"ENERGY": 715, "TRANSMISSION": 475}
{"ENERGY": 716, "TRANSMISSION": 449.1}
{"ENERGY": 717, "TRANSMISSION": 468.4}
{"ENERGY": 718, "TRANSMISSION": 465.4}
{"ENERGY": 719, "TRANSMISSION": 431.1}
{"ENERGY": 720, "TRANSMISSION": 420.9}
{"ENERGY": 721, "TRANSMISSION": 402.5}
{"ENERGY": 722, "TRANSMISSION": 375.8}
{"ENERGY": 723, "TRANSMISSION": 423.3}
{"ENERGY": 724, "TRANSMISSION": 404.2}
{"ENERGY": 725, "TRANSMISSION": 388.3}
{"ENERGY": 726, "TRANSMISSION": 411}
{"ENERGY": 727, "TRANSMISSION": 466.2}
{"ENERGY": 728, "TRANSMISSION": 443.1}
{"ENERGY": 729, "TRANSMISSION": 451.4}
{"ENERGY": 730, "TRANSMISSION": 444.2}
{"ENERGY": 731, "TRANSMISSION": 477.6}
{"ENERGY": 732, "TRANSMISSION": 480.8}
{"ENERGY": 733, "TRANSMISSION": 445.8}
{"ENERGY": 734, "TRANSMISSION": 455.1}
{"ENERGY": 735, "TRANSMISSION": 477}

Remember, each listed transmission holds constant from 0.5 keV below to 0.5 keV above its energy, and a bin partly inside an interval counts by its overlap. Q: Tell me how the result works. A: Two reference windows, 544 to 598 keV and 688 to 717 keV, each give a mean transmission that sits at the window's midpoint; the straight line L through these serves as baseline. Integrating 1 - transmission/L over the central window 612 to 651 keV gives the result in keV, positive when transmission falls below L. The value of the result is 2.7 keV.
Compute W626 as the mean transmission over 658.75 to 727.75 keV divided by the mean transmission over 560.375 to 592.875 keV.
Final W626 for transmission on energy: 1.37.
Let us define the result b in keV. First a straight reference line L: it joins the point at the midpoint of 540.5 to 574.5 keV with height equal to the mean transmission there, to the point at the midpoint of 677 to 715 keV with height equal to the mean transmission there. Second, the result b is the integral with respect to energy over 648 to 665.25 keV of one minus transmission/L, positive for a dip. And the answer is 2.6 keV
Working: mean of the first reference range 349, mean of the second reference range 582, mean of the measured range 436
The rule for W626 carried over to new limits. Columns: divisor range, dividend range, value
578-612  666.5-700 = 1.31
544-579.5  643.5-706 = 1.55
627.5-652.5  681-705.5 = 1.41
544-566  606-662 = 1.32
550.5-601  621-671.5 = 1.15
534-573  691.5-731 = 1.31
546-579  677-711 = 1.79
